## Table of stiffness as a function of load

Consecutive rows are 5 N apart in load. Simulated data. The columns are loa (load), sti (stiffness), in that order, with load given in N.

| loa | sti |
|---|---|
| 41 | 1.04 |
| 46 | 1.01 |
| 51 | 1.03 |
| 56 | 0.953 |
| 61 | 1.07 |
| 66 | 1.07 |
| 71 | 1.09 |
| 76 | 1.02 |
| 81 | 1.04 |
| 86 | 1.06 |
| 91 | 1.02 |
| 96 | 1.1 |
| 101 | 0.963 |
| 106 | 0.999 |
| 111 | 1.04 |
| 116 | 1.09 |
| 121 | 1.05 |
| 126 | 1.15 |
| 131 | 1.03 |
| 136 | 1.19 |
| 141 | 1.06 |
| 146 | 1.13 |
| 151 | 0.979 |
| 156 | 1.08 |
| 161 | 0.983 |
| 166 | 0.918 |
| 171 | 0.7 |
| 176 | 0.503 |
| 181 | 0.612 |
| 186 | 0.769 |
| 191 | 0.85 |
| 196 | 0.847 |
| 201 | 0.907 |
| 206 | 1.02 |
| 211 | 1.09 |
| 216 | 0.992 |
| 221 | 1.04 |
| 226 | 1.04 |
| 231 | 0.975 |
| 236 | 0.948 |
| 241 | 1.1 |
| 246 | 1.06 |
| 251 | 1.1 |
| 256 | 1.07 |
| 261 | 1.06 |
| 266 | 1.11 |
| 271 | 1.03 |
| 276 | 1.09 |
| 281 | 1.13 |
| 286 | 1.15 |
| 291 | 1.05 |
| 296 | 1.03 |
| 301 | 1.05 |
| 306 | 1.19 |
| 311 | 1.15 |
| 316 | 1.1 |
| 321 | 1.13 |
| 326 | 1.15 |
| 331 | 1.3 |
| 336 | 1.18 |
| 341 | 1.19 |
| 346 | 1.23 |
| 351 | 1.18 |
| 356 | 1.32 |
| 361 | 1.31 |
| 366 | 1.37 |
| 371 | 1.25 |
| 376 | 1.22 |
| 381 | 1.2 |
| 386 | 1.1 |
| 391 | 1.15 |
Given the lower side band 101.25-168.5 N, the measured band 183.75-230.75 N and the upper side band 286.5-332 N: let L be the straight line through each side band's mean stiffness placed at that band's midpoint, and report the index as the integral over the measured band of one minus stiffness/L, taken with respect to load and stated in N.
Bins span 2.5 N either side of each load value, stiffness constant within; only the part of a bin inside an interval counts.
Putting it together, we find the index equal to 5.6 N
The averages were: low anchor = 1.05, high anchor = 1.12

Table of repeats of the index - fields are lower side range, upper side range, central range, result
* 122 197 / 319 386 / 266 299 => 1.1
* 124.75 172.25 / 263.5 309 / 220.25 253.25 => 1.0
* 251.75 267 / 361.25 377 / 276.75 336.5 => 2.0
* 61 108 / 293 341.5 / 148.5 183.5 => 8.2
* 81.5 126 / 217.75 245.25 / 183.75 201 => 3.3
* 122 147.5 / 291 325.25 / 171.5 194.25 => 8.6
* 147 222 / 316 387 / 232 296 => -1.5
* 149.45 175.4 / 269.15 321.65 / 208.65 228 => -1.1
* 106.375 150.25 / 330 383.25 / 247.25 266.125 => 1.5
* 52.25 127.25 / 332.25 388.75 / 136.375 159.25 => 0.3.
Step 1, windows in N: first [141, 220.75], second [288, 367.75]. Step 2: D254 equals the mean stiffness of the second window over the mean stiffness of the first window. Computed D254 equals 1.31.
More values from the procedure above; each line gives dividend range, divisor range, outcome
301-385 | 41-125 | 1.16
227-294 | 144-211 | 1.22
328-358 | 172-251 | 1.34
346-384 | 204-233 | 1.23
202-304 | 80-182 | 1.07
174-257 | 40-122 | 0.90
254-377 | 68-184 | 1.17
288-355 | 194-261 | 1.13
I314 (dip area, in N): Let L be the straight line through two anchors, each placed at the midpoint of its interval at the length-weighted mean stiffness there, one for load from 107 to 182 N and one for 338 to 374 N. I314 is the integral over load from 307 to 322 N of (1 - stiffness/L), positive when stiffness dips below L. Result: 0.91 N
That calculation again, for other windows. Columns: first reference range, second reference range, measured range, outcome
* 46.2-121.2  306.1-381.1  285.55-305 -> 1.87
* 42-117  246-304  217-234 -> 0.86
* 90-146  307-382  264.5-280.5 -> 1.22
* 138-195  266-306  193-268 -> -2.66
